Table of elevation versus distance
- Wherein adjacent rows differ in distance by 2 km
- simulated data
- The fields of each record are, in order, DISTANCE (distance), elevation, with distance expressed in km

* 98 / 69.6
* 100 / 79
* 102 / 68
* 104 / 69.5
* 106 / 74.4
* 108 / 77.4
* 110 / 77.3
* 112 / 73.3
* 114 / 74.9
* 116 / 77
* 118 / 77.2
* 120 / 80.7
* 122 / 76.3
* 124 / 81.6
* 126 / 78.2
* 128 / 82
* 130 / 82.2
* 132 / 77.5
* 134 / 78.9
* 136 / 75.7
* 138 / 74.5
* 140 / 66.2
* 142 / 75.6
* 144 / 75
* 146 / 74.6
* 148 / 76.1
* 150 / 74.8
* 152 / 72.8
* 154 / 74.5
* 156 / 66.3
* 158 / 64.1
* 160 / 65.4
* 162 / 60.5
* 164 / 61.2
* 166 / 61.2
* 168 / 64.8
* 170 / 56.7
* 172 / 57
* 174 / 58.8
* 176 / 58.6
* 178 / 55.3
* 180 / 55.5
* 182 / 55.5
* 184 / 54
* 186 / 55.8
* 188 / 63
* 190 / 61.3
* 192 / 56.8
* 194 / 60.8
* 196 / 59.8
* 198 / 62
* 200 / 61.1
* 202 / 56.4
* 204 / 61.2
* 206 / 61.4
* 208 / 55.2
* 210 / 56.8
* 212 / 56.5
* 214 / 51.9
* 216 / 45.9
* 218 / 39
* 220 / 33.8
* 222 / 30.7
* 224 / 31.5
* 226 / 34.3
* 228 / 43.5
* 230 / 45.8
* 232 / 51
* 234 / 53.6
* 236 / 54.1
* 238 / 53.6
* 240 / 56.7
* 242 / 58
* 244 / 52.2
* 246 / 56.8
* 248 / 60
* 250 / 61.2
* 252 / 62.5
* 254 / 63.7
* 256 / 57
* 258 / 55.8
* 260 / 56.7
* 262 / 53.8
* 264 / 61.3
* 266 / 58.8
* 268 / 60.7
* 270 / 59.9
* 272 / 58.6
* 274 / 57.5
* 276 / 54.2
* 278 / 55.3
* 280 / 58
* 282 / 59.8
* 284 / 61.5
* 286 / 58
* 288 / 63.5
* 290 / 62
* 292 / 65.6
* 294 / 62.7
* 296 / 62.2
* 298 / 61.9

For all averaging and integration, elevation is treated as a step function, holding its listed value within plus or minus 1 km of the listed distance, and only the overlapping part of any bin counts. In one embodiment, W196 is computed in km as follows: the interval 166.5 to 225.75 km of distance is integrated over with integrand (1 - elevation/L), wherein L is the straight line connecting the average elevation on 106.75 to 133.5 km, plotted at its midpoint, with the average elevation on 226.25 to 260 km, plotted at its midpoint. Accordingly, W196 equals 9.1 km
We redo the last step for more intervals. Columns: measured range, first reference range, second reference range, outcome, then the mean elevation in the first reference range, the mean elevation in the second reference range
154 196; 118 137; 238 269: 6.6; 79.1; 58.2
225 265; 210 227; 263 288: -4.0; 41.4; 58.8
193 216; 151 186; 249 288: 0.9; 61.1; 58.8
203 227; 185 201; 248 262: 5.3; 60.1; 59.1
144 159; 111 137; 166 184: -1.1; 78.1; 57.8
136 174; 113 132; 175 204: 0.7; 78.8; 58.4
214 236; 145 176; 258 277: 6.8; 65.7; 57.8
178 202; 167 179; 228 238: -0.9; 58.5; 50.6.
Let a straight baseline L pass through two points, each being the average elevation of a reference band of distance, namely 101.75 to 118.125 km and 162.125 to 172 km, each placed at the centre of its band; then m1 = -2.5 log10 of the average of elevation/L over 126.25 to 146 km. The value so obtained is -0.12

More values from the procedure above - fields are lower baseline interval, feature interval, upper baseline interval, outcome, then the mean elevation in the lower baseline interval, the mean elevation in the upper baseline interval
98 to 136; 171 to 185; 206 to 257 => 0.12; 76.7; 50.8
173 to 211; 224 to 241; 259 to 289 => 0.21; 58.4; 58.5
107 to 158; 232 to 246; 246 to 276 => 0.13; 75.8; 58.9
